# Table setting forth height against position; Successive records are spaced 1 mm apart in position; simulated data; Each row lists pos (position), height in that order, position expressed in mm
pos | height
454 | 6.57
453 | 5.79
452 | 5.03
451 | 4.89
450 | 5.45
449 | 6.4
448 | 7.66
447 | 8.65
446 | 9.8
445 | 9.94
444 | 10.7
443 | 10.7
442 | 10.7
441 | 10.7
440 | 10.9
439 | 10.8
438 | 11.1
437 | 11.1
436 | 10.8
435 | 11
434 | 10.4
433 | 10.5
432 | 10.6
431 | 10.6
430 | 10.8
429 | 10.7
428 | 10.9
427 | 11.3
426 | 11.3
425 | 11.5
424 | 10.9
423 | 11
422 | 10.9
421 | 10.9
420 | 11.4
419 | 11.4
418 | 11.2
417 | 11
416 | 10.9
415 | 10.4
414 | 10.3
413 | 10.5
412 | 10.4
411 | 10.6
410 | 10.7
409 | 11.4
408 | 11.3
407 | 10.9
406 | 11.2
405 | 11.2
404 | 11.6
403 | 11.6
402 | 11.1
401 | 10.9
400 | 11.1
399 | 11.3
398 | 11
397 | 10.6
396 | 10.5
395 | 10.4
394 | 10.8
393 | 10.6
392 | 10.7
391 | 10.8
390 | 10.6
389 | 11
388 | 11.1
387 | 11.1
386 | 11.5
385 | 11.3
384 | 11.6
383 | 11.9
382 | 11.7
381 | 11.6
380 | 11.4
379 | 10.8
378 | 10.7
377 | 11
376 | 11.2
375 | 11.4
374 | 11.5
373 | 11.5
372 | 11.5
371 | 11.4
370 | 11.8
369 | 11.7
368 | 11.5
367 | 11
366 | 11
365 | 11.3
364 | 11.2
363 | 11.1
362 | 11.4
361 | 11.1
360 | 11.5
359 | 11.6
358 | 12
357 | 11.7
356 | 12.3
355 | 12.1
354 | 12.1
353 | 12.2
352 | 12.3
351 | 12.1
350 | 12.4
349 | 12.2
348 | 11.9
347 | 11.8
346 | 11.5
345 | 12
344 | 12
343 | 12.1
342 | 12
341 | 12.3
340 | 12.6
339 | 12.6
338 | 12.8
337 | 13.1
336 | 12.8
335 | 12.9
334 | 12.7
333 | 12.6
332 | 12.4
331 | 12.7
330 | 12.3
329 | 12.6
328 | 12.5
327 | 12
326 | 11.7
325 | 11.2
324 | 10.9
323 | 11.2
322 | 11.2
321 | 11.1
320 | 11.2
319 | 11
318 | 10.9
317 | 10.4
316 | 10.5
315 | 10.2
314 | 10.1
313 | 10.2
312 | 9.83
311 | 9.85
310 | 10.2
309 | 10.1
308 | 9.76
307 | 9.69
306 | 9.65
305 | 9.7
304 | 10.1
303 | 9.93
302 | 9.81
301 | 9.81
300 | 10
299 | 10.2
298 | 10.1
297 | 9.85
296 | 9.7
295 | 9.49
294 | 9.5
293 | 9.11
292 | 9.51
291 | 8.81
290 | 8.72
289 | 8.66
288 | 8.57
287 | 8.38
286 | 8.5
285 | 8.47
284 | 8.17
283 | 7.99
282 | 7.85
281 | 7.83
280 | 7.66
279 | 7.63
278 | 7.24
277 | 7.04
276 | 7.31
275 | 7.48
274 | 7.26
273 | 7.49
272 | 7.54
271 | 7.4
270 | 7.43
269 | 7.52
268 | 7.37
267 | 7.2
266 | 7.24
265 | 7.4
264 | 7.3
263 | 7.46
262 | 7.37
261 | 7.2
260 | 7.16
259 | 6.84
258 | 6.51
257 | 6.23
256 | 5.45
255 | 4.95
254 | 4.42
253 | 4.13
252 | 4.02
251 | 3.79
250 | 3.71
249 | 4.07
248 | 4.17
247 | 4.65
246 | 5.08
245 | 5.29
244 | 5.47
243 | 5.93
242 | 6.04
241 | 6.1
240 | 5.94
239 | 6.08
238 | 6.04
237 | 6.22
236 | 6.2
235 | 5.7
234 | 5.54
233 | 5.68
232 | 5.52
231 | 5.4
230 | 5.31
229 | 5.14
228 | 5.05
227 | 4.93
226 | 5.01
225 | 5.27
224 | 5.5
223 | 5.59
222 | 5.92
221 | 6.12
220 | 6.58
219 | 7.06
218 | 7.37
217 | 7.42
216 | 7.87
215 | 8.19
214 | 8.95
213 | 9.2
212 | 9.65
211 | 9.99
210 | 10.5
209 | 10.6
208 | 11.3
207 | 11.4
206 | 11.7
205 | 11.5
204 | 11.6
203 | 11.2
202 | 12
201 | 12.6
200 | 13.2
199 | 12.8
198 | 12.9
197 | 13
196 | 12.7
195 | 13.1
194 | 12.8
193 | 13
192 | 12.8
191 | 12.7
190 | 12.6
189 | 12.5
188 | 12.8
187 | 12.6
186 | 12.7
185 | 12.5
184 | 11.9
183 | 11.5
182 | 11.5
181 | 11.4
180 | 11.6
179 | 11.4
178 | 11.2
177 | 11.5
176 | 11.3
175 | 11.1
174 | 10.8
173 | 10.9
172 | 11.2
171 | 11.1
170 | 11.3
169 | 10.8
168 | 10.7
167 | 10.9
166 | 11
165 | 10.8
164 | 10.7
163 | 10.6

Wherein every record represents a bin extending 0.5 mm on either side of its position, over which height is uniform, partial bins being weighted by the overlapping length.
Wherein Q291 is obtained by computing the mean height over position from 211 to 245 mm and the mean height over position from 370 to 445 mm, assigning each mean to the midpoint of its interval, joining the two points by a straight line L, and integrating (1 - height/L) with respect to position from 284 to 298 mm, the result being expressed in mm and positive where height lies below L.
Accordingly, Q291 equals -1.8 mm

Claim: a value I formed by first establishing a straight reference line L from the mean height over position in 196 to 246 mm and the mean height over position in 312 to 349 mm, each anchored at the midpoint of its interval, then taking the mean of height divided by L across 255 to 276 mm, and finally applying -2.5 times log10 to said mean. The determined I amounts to 0.32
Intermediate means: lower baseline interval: 7.97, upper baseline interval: 11.8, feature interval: 7.09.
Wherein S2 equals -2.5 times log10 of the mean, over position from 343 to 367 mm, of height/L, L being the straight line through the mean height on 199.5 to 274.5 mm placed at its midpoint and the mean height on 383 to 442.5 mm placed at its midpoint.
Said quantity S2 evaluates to -0.21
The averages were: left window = 7.06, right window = 10.9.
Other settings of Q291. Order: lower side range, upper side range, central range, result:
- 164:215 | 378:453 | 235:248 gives 6.5 mm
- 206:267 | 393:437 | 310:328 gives -4.8 mm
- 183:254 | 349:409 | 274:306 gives 3.0 mm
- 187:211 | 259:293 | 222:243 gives 9.5 mm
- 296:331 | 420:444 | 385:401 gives -0.1 mm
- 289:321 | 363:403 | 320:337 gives -2.9 mm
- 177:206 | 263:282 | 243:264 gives 7.5 mm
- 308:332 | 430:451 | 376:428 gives -4.2 mm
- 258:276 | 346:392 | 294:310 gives -2.0 mm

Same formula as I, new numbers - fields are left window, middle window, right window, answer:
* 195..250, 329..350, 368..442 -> -0.245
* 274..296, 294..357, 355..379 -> -0.147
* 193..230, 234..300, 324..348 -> 0.455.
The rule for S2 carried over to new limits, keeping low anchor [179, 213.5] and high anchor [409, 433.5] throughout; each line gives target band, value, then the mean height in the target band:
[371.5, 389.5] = -0.02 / 11.3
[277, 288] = 0.40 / 7.96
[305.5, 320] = 0.12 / 10.2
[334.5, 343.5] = -0.12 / 12.6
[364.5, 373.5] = -0.03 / 11.4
